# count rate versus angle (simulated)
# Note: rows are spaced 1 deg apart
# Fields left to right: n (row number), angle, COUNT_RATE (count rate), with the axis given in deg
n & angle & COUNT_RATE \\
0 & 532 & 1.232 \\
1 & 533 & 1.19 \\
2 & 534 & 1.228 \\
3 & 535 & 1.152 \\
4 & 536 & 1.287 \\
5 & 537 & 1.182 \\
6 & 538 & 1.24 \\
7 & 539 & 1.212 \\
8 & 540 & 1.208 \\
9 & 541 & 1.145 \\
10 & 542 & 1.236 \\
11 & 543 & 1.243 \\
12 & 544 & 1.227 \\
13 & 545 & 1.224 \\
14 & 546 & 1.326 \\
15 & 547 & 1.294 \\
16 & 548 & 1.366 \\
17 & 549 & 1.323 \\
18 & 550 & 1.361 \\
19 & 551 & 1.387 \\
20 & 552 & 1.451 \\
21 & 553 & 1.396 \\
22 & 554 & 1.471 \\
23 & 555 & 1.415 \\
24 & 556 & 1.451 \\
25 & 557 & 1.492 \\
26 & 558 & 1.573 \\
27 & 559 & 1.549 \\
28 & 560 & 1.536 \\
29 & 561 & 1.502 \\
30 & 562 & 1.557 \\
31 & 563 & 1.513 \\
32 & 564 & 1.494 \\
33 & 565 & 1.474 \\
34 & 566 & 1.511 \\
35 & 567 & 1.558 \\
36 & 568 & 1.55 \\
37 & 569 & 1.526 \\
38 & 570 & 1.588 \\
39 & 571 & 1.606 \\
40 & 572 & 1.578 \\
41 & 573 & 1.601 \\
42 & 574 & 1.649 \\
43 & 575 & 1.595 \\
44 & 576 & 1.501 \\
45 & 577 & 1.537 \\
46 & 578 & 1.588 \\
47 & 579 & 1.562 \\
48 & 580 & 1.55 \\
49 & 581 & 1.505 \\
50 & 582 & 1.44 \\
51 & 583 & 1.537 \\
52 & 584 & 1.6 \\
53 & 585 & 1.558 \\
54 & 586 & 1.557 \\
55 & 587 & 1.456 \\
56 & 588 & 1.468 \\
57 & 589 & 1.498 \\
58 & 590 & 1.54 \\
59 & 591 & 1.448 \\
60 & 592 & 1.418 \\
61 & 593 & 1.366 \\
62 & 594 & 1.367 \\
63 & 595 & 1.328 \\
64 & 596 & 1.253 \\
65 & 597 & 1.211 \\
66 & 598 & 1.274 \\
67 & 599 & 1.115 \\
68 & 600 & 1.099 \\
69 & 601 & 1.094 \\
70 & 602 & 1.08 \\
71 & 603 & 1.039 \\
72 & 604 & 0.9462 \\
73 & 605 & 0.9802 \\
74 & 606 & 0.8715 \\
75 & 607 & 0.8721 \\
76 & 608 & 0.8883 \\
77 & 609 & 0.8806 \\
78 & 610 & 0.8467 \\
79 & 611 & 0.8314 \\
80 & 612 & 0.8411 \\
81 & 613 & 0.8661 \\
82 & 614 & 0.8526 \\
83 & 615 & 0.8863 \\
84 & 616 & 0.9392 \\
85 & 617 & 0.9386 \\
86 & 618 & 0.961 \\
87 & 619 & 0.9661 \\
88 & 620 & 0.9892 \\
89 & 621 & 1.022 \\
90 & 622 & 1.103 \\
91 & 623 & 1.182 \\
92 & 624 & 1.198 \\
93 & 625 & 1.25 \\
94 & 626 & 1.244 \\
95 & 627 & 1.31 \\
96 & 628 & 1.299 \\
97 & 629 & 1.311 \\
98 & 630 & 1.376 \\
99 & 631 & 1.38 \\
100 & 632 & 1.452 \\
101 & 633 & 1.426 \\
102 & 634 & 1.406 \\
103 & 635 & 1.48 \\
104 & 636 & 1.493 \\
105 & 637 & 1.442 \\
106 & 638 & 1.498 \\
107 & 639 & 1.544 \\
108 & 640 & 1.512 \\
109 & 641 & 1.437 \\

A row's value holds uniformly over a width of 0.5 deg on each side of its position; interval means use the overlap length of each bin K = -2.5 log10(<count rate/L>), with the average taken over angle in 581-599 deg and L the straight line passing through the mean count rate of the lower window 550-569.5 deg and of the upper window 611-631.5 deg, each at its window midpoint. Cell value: -0.10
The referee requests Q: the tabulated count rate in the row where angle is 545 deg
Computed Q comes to 1.224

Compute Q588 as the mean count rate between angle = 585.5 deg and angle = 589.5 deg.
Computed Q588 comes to 1.49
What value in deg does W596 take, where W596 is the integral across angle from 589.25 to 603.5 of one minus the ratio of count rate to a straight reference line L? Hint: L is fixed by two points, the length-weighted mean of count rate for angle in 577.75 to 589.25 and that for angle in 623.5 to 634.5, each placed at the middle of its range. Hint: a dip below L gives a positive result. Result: 2.0 deg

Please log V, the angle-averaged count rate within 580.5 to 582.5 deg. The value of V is 1.47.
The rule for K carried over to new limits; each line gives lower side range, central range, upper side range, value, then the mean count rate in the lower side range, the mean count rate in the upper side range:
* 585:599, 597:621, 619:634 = 0.343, 1.39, 1.25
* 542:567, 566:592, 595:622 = -0.250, 1.42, 0.991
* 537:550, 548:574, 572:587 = -0.074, 1.26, 1.55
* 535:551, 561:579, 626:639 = -0.191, 1.26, 1.41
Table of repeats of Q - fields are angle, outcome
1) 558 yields 1.573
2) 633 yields 1.426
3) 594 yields 1.367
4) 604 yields 0.9462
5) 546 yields 1.326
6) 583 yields 1.537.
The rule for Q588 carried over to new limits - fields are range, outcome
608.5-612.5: 0.85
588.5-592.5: 1.48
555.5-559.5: 1.52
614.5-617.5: 0.921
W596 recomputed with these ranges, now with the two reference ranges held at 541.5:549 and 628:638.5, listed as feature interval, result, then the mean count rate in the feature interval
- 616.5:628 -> 2.37 deg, 1.11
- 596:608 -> 2.76 deg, 1.05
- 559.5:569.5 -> -1.63 deg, 1.52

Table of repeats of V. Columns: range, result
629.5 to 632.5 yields 1.4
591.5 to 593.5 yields 1.39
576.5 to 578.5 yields 1.56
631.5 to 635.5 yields 1.44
